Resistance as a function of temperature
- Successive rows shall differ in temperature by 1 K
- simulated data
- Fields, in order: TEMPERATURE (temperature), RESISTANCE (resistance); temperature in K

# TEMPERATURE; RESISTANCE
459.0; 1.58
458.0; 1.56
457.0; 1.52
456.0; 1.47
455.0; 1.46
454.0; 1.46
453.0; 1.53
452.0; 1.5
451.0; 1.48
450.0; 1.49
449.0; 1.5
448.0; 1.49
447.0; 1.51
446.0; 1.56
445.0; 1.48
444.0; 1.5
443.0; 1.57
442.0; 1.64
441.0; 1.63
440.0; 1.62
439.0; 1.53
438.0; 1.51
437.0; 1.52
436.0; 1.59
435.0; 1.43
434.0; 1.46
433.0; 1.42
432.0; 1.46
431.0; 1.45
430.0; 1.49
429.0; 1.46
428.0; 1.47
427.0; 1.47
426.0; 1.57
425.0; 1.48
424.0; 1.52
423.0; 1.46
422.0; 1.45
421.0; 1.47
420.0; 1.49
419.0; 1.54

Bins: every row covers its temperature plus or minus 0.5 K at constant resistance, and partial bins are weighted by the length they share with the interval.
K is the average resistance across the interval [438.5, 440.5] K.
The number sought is 1.58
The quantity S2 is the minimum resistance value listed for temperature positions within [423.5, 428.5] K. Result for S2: 1.47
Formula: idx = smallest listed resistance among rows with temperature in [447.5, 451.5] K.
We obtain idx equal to 1.48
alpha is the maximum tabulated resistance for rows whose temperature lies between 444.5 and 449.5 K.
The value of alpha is 1.56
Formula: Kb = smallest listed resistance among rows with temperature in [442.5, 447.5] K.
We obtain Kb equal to 1.48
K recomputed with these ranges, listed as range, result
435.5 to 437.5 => 1.56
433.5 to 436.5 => 1.49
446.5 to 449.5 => 1.5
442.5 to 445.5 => 1.52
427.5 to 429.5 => 1.46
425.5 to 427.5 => 1.52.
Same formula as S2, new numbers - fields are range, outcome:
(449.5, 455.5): 1.46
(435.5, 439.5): 1.51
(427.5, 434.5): 1.42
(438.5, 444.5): 1.5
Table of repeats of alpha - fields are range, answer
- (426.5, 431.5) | 1.49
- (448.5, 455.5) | 1.53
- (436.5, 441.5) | 1.63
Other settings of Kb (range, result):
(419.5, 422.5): 1.45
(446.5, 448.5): 1.49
